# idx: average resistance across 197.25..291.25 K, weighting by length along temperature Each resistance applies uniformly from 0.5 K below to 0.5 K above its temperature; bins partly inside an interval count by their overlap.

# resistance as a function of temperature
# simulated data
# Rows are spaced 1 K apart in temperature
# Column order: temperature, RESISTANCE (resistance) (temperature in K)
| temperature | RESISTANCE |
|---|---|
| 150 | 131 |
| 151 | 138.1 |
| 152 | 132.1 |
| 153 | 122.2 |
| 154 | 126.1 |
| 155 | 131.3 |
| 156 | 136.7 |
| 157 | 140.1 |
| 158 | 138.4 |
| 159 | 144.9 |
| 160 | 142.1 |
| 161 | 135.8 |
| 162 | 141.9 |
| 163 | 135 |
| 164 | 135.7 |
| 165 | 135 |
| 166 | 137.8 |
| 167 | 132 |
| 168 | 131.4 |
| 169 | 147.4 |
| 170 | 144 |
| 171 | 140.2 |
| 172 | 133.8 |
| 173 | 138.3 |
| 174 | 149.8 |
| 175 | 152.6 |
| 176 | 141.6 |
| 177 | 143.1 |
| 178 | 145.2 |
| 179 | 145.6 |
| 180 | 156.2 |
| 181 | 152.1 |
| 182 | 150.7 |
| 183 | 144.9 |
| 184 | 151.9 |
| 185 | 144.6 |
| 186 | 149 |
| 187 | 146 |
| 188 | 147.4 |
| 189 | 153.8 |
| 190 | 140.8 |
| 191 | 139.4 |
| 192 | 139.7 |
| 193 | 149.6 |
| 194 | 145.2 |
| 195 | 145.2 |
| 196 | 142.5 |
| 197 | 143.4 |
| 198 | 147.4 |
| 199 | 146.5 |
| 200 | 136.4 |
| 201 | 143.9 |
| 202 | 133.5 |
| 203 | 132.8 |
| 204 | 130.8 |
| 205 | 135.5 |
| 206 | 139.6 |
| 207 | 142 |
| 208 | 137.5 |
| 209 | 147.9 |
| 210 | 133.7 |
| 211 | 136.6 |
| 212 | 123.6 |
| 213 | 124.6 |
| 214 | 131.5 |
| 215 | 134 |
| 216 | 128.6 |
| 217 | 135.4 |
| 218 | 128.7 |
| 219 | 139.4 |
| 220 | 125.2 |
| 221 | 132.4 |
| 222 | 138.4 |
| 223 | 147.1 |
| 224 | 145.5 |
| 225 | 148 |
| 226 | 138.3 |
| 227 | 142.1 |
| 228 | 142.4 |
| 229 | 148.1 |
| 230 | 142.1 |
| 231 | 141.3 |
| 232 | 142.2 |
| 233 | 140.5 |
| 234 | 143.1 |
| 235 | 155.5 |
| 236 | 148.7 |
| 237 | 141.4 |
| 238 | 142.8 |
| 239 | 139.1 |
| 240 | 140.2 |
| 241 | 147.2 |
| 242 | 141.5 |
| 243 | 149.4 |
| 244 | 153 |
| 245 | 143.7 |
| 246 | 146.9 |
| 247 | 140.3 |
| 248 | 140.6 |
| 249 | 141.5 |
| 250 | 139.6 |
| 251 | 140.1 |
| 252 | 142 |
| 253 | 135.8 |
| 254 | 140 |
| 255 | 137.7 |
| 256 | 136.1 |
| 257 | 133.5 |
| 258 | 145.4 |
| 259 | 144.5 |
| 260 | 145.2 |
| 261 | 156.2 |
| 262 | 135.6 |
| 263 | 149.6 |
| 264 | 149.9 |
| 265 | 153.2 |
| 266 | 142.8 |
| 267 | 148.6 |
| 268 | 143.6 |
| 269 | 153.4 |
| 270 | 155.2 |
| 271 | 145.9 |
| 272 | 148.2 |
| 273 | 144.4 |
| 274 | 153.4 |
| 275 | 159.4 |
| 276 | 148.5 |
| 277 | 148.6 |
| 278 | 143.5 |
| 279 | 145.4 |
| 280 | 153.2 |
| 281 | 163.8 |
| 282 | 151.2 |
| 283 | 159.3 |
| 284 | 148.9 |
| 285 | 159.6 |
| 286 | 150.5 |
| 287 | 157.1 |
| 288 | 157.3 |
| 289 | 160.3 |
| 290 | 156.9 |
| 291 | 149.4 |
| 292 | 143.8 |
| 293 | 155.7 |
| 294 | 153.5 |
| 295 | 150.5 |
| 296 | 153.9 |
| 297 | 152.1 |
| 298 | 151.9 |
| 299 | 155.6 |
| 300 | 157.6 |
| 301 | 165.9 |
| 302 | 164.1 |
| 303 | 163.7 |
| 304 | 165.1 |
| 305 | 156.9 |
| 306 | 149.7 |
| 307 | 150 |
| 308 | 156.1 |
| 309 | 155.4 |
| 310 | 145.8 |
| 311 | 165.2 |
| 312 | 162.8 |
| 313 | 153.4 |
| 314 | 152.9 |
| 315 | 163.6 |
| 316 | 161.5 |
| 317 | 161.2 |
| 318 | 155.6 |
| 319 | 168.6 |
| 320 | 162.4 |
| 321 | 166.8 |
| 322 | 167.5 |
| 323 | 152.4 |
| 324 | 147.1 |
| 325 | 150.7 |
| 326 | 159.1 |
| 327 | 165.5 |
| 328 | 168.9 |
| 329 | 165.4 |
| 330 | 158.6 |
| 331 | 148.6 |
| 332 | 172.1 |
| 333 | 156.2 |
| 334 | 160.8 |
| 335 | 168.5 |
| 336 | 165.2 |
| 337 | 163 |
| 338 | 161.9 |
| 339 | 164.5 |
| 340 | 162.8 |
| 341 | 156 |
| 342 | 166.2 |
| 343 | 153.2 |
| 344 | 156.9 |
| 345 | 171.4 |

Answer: 144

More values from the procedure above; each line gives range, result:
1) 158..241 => 141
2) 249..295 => 149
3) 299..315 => 158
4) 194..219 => 137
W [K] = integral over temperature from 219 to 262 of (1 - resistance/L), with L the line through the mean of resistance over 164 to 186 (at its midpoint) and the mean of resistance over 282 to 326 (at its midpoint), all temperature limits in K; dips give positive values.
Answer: 2.3 K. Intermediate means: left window 144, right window 157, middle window 142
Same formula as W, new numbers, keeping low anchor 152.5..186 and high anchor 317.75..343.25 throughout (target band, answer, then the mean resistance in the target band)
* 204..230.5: 1.8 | 137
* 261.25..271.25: 0.3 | 148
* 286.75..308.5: 0.2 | 156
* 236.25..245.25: 0.3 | 144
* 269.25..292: 0.4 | 153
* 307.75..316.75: 0.1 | 158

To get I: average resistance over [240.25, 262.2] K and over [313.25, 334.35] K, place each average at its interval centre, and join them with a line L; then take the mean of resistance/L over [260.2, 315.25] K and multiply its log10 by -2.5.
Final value -0.01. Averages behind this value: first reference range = 143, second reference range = 160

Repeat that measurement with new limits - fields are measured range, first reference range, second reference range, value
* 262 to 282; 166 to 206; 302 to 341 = 0.03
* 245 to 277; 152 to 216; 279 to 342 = 0.04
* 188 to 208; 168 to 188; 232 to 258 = 0.03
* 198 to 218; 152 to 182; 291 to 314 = 0.07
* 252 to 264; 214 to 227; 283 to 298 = 0.03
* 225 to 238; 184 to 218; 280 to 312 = 0.01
